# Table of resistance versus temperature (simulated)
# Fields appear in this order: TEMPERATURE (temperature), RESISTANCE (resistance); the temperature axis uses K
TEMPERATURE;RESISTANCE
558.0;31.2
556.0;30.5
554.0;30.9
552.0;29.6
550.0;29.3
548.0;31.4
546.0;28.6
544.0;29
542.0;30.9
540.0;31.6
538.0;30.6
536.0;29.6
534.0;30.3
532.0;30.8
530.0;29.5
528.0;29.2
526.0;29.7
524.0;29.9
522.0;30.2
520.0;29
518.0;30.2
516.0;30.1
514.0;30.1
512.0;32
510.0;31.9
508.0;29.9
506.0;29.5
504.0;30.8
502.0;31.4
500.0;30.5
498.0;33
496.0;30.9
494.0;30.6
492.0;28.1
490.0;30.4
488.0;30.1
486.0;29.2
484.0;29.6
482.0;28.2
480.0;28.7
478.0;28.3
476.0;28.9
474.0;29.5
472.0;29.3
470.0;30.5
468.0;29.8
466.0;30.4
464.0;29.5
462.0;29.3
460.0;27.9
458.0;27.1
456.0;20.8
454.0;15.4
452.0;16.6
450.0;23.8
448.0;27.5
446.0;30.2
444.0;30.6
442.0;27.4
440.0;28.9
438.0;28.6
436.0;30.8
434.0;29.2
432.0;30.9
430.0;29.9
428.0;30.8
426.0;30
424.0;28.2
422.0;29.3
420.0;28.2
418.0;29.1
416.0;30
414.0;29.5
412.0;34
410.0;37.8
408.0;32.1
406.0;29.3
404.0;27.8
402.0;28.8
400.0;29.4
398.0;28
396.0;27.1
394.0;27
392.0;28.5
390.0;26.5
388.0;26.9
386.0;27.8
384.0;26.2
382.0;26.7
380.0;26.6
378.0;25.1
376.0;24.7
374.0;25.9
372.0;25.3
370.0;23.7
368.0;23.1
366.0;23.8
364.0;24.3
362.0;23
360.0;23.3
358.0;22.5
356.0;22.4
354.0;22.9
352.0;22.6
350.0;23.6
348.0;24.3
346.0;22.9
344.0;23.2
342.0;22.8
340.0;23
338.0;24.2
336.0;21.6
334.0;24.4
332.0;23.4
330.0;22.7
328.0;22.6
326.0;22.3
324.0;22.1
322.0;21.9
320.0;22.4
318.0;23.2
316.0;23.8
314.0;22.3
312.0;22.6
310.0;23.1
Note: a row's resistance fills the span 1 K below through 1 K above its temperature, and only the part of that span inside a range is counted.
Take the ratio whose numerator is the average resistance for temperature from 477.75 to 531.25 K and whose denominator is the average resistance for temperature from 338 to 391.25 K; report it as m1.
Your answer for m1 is 1.23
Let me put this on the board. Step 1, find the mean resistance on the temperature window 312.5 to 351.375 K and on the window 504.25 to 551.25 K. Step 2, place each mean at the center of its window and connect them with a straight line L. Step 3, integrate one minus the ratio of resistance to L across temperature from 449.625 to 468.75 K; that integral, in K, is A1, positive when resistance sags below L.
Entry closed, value 1.82 K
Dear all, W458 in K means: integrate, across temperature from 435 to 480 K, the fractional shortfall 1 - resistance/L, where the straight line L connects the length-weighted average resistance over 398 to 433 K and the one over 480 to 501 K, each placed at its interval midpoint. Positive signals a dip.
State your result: 4.1 K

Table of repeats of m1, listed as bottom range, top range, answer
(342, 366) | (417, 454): 1.21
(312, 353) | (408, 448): 1.31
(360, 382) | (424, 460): 1.10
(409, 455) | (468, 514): 1.05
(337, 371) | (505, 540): 1.30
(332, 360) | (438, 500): 1.21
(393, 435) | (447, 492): 0.92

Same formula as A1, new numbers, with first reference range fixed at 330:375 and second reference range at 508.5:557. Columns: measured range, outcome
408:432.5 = -4.5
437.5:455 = 1.0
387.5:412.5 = -4.2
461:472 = -0.8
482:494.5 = -0.4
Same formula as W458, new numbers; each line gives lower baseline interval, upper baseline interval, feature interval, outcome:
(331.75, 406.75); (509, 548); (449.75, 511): 0.54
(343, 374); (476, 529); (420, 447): -2.67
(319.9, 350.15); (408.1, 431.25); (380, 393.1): 0.28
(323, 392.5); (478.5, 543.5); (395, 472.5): -4.30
